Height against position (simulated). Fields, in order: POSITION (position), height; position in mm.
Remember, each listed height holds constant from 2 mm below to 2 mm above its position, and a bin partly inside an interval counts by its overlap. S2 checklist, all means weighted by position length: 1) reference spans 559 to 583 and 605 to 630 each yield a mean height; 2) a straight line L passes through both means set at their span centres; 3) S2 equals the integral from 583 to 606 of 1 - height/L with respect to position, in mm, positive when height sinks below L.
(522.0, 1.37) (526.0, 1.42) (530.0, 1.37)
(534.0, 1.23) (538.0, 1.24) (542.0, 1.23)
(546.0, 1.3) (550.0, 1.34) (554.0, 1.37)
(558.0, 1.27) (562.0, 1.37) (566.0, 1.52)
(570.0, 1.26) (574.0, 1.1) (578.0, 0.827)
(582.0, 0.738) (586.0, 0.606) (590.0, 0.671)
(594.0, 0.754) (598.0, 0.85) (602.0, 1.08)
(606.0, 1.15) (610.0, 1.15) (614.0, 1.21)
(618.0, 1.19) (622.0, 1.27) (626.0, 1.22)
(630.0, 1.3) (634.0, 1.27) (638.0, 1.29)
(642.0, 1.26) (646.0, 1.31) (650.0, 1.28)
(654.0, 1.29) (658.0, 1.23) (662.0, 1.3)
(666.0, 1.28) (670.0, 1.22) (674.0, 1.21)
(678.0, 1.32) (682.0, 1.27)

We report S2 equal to 7.1 mm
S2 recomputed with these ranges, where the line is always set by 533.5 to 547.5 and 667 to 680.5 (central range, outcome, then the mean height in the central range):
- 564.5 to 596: 8.2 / 0.925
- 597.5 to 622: 2.3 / 1.13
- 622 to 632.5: -0.1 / 1.26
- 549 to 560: -0.7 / 1.33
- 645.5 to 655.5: -0.3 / 1.29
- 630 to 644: -0.3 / 1.28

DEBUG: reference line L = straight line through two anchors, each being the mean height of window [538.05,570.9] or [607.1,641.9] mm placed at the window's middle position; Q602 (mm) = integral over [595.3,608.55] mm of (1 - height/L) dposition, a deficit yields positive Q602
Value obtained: 2.60 mm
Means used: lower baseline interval 1.33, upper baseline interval 1.24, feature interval 1.02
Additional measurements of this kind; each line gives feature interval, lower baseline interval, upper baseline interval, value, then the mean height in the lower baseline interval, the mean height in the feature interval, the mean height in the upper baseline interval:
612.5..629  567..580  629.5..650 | 0.0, 1.1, 1.23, 1.28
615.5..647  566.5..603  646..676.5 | -4.0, 0.897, 1.26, 1.26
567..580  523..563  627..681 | 2.0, 1.31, 1.1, 1.27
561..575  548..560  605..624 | -0.3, 1.33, 1.32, 1.2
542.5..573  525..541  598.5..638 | -1.5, 1.3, 1.33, 1.2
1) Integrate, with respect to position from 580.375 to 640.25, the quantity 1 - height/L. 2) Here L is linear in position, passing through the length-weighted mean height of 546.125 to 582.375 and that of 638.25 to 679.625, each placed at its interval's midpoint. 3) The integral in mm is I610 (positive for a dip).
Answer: 9.40 mm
